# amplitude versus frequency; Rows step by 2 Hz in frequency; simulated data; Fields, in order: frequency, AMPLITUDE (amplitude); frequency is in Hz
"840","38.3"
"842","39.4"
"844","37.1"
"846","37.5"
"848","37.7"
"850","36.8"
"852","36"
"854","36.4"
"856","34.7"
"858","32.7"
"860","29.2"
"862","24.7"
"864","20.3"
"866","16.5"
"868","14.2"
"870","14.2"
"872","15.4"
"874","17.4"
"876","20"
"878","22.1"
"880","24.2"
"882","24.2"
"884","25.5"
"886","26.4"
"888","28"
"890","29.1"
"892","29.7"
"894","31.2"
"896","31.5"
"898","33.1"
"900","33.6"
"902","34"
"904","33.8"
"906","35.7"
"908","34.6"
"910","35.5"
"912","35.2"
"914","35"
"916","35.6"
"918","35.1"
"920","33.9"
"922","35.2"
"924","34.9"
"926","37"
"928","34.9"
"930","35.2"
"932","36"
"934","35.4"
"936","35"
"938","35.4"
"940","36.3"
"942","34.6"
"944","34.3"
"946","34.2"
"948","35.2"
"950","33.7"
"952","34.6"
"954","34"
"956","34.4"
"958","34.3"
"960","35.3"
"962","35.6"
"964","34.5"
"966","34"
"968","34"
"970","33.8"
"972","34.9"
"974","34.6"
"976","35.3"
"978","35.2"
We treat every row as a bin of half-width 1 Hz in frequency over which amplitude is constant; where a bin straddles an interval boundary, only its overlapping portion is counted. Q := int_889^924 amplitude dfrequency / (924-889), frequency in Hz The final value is 33.7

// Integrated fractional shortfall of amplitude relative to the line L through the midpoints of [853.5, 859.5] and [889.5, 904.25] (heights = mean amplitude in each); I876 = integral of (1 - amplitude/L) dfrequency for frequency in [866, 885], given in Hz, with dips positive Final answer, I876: 7.8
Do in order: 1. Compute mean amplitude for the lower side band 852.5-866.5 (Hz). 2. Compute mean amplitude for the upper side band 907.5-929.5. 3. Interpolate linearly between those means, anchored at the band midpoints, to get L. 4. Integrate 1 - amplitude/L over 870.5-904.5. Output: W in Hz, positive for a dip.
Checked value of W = 5.5 Hz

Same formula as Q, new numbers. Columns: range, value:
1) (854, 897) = 24.6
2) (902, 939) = 35.2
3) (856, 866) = 26.5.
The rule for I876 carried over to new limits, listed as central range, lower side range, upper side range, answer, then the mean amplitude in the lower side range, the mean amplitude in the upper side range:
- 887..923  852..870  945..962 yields -3.9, 26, 34.5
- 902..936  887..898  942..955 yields -3.2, 30.2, 34.4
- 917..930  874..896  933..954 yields -1.4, 25.9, 34.8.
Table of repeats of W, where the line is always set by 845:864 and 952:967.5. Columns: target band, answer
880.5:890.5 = 2.2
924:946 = -0.7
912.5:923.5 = -0.3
